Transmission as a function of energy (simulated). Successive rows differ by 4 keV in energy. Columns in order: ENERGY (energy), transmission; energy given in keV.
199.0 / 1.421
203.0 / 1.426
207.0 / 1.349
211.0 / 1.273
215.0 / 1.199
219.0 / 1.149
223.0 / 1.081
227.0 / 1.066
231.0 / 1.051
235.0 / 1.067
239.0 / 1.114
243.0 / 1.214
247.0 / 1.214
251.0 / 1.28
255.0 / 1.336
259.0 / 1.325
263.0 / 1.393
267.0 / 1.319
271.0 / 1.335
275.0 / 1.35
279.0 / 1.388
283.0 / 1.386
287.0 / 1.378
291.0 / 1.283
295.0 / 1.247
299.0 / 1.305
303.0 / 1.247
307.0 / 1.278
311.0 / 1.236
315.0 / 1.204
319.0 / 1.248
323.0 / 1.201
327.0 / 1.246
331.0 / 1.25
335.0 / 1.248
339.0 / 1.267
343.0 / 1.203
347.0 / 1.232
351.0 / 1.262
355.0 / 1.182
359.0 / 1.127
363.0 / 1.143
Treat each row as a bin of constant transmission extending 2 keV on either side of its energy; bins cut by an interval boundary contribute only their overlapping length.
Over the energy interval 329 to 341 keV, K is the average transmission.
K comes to 1.25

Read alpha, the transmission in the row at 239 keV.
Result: 1.114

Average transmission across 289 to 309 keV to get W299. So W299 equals 1.27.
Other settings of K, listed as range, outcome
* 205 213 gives 1.31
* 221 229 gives 1.07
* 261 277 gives 1.35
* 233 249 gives 1.15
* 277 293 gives 1.36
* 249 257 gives 1.31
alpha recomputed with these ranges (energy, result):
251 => 1.28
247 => 1.214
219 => 1.149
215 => 1.199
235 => 1.067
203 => 1.426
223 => 1.081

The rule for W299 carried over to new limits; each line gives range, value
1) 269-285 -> 1.36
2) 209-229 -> 1.15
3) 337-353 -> 1.24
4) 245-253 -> 1.25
